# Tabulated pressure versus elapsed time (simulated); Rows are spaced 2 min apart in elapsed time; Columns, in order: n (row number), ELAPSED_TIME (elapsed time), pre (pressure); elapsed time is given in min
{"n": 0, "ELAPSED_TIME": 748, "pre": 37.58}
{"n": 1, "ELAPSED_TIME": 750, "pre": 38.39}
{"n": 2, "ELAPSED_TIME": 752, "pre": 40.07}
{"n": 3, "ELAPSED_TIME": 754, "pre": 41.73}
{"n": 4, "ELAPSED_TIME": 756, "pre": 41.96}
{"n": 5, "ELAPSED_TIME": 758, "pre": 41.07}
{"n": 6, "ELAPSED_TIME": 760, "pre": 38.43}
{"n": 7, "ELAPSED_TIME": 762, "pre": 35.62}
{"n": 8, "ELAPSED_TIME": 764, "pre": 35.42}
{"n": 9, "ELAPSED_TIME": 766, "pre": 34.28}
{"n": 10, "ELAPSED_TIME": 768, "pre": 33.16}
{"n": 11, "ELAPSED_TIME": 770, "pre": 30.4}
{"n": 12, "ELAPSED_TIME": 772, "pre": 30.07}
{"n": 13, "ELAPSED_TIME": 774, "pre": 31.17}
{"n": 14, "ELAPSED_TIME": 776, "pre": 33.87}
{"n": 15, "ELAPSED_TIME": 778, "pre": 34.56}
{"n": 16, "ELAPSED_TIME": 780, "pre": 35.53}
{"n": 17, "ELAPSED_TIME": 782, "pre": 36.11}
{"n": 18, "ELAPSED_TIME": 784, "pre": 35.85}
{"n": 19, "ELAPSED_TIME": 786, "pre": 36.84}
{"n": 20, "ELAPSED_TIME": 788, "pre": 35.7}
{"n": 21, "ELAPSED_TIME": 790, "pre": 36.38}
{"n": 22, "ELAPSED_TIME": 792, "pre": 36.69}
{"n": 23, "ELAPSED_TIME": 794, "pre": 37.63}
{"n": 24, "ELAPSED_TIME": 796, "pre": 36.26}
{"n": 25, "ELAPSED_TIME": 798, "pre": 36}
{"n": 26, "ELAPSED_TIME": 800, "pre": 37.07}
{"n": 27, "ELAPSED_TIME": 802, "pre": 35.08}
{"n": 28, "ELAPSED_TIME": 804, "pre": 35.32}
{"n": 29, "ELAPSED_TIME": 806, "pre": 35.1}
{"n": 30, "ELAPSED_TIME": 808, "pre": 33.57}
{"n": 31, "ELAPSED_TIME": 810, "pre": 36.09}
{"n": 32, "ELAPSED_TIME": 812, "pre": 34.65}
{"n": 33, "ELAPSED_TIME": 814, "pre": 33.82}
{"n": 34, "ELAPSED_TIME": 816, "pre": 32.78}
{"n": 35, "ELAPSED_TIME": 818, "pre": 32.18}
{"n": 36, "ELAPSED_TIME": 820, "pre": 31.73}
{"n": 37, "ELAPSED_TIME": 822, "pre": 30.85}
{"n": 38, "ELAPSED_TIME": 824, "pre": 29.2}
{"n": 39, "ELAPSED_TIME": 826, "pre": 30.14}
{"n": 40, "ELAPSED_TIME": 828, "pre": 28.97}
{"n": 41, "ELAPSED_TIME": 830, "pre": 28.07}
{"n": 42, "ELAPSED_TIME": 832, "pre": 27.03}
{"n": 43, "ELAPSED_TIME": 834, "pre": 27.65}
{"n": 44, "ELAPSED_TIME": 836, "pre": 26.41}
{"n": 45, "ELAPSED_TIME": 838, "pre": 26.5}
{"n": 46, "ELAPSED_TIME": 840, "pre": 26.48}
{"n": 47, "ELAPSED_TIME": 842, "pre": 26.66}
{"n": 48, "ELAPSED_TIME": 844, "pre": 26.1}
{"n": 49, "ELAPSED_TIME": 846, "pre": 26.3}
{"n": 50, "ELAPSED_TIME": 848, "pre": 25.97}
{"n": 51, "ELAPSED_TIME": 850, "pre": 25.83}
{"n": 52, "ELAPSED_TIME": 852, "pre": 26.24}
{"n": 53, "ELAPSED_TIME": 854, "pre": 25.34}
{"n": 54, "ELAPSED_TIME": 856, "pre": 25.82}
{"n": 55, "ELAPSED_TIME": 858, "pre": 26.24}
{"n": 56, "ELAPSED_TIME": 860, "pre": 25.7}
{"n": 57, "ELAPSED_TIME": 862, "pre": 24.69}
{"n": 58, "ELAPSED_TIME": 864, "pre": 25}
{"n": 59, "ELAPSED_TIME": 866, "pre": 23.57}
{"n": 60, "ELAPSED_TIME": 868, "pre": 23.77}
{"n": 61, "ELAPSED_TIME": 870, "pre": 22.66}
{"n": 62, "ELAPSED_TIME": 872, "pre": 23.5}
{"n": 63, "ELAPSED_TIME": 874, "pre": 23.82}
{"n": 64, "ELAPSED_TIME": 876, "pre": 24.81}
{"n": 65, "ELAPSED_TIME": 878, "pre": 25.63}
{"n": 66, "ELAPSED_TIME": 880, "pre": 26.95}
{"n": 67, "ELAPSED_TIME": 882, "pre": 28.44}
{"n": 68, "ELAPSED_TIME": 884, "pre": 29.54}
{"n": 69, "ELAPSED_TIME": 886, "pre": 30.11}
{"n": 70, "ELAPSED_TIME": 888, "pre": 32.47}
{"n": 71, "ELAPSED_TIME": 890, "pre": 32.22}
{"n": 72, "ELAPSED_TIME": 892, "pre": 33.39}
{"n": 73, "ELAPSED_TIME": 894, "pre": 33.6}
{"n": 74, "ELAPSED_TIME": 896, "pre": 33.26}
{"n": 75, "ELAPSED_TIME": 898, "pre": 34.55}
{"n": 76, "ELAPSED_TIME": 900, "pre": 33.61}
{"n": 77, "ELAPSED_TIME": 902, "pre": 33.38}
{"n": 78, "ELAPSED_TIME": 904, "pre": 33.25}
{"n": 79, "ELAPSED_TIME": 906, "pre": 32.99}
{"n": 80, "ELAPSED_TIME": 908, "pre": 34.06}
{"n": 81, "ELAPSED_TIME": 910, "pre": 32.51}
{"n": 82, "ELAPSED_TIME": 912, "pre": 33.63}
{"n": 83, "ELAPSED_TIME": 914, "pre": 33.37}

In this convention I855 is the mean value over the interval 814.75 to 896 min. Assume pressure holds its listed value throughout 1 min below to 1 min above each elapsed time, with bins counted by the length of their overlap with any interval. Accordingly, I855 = 27.6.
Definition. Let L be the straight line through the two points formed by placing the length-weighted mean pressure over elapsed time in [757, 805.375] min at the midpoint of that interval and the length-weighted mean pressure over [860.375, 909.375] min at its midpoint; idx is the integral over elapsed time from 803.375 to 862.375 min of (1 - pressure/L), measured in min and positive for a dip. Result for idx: 5.97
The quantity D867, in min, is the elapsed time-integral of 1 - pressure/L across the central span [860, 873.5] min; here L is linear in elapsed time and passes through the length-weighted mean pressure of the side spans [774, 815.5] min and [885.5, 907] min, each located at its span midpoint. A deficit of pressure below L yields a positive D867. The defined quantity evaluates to 3.9 min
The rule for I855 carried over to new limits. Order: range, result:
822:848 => 27.5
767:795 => 34.6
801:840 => 31.2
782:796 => 36.5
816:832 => 30.1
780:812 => 35.9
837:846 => 26.4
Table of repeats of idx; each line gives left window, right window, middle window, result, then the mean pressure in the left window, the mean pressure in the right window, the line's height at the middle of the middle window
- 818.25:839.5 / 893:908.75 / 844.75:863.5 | 2.9 min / 28.7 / 33.6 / 30.4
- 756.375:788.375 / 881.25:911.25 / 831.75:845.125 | 2.8 min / 35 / 32.5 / 33.7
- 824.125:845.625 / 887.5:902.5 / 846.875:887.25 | 6.4 min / 27.4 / 33.3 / 30.6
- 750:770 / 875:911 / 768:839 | 5.2 min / 37.6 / 31.4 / 35.6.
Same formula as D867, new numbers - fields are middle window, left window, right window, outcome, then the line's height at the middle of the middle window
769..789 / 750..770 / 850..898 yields 1.04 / 35.9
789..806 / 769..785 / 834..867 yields -2.66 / 31.3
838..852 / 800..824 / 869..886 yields 1.66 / 29.8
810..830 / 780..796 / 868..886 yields 0.60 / 32.6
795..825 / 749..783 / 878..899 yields 0.26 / 34.3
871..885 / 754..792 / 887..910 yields 3.15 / 33.7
